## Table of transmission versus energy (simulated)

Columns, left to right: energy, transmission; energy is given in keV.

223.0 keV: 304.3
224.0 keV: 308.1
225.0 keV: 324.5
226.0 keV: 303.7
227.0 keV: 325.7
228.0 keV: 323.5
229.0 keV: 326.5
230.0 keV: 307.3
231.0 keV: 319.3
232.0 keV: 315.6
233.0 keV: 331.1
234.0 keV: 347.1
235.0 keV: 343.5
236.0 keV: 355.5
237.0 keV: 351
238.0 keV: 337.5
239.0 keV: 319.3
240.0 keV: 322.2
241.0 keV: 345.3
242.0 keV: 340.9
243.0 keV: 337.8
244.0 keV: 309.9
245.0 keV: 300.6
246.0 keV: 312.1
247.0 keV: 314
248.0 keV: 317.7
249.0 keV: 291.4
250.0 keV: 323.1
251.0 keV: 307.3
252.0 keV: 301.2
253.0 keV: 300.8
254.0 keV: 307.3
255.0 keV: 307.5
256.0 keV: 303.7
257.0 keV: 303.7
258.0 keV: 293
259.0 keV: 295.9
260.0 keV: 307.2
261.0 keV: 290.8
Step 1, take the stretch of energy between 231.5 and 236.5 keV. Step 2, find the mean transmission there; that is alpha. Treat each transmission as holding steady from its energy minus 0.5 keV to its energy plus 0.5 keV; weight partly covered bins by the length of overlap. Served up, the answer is 339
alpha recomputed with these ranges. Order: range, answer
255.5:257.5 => 304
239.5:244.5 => 331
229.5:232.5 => 314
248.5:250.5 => 307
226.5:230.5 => 321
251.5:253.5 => 301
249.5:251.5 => 315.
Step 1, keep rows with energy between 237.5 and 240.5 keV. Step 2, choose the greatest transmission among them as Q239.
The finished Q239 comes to 337.5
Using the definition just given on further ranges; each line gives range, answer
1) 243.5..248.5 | 317.7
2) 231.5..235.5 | 347.1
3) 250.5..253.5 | 307.3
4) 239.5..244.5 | 345.3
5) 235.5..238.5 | 355.5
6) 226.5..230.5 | 326.5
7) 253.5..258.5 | 307.5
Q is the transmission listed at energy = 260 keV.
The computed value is 307.2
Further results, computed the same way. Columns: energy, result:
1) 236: 355.5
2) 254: 307.3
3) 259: 295.9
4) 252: 301.2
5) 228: 323.5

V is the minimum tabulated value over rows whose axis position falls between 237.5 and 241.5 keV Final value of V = 319.3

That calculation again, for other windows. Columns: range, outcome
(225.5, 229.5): 303.7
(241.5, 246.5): 300.6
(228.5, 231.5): 307.3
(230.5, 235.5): 315.6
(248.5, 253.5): 291.4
